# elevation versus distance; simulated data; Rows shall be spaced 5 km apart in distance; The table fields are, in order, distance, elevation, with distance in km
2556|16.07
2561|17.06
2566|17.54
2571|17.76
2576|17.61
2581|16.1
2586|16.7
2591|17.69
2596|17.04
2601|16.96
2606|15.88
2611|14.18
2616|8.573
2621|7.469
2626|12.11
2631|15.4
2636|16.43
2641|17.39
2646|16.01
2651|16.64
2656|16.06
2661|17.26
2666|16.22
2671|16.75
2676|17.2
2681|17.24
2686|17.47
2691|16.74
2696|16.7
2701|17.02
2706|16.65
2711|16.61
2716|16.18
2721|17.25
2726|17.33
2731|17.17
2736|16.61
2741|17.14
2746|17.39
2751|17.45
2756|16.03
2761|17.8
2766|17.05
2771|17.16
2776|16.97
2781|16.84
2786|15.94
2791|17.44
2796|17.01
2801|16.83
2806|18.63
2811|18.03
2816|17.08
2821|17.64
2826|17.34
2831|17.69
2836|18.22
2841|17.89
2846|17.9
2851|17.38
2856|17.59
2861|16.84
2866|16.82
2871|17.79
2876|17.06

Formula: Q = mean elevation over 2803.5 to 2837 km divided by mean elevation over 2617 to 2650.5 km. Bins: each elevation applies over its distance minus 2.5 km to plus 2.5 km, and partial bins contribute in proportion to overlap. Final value 1.27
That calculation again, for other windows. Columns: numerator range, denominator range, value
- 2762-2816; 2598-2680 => 1.14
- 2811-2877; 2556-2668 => 1.12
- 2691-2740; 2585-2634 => 1.19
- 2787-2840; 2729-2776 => 1.03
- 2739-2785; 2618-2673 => 1.12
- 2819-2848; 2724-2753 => 1.04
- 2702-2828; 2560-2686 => 1.08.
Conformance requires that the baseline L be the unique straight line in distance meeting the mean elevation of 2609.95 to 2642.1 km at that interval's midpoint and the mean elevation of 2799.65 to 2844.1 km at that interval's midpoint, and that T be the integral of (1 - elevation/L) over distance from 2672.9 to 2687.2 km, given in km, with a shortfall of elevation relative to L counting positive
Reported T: -3.1 km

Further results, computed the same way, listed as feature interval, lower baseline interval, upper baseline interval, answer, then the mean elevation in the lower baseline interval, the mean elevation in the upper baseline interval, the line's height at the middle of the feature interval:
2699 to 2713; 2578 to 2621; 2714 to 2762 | -0.2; 15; 17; 16.5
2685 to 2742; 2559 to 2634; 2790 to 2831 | -1.5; 15.2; 17.5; 16.5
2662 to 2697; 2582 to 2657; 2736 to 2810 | -2.5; 15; 17.1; 15.8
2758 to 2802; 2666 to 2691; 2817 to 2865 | 0.9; 17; 17.6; 17.4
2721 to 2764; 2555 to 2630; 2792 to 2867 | -1.1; 15.2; 17.5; 16.7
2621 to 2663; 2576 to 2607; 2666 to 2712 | 3.7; 16.8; 16.9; 16.9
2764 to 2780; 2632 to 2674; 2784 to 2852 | 0.2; 16.6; 17.5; 17.2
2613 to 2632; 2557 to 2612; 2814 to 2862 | 7.1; 16.8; 17.6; 16.9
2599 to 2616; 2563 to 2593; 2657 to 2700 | 2.5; 17.2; 16.9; 17.1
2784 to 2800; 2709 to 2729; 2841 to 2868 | 0.3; 16.9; 17.4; 17.1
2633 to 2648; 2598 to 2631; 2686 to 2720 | -2.8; 12.8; 16.7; 14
